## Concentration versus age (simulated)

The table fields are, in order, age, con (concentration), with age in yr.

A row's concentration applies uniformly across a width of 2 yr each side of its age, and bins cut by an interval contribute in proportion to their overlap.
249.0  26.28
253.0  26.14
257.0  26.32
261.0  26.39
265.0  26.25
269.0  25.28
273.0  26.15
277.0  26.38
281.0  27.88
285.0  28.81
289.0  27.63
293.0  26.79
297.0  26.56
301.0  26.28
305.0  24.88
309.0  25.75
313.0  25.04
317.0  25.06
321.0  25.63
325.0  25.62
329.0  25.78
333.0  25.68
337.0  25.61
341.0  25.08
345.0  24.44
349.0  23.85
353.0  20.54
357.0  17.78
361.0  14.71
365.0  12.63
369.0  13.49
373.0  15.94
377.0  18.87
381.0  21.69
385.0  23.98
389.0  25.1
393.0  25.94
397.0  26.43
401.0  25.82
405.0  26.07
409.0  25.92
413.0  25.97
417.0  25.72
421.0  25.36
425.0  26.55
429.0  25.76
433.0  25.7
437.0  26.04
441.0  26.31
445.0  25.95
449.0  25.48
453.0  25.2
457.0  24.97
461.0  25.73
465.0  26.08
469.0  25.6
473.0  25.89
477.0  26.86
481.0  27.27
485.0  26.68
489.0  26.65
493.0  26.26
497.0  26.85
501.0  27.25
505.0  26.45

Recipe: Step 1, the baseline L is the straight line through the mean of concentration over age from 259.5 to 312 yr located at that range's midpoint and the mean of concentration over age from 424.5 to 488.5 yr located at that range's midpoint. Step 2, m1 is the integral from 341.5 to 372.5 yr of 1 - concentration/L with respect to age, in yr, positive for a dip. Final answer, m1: 9.3 yr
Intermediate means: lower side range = 26.5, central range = 18.4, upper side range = 26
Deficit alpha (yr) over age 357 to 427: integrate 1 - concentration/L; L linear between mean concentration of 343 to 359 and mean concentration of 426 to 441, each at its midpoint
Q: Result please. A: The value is 5.0 yr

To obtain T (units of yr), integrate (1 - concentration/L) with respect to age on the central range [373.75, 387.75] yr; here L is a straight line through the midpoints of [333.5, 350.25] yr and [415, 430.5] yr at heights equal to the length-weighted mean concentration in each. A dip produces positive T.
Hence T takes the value 2.3 yr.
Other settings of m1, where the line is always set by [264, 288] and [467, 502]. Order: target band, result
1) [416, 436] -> 0.6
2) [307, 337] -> 1.4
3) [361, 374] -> 6.2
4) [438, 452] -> 0.4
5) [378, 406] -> 2.0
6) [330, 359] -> 3.7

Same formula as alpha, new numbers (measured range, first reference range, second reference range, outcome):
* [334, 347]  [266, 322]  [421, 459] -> 0.5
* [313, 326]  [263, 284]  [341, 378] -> -1.9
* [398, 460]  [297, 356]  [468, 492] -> 0.4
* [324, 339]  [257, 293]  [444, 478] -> 0.5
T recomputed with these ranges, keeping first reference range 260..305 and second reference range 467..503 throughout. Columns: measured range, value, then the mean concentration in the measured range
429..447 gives 0.4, 26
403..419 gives 0.4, 25.9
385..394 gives 0.5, 25.1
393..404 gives 0.2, 26.1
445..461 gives 0.7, 25.4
